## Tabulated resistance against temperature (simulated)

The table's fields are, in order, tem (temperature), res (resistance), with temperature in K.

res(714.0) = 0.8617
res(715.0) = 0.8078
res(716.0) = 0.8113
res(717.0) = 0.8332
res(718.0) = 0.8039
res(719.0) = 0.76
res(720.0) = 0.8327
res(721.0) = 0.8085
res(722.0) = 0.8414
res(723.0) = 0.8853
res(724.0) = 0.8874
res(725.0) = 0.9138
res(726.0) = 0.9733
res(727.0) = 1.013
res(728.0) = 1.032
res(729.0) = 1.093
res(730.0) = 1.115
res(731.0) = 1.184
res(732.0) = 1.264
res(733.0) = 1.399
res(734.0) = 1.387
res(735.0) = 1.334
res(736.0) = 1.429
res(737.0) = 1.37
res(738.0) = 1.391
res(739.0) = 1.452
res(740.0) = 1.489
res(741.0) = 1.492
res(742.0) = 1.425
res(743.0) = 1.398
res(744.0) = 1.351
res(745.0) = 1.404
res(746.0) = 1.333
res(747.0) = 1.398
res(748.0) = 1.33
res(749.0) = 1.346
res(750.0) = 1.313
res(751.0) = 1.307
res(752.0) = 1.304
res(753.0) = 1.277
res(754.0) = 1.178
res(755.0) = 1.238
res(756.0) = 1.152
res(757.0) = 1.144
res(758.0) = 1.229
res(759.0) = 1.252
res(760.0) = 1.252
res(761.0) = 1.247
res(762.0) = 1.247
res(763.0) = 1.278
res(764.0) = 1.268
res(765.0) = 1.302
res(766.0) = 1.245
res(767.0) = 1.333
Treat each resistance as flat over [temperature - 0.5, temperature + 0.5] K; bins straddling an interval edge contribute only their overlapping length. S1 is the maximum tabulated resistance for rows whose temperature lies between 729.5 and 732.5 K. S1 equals 1.264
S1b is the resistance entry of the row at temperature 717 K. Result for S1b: 0.8332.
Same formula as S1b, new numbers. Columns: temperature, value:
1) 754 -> 1.178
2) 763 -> 1.278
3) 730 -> 1.115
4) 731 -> 1.184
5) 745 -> 1.404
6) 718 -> 0.8039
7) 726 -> 0.9733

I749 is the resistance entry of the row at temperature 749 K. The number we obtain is 1.346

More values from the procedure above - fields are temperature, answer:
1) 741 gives 1.492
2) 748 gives 1.33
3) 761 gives 1.247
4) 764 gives 1.268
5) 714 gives 0.8617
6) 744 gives 1.351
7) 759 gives 1.252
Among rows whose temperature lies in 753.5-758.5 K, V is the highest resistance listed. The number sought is 1.238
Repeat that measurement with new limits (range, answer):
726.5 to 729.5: 1.093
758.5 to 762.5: 1.252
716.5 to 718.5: 0.8332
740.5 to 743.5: 1.492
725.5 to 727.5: 1.013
